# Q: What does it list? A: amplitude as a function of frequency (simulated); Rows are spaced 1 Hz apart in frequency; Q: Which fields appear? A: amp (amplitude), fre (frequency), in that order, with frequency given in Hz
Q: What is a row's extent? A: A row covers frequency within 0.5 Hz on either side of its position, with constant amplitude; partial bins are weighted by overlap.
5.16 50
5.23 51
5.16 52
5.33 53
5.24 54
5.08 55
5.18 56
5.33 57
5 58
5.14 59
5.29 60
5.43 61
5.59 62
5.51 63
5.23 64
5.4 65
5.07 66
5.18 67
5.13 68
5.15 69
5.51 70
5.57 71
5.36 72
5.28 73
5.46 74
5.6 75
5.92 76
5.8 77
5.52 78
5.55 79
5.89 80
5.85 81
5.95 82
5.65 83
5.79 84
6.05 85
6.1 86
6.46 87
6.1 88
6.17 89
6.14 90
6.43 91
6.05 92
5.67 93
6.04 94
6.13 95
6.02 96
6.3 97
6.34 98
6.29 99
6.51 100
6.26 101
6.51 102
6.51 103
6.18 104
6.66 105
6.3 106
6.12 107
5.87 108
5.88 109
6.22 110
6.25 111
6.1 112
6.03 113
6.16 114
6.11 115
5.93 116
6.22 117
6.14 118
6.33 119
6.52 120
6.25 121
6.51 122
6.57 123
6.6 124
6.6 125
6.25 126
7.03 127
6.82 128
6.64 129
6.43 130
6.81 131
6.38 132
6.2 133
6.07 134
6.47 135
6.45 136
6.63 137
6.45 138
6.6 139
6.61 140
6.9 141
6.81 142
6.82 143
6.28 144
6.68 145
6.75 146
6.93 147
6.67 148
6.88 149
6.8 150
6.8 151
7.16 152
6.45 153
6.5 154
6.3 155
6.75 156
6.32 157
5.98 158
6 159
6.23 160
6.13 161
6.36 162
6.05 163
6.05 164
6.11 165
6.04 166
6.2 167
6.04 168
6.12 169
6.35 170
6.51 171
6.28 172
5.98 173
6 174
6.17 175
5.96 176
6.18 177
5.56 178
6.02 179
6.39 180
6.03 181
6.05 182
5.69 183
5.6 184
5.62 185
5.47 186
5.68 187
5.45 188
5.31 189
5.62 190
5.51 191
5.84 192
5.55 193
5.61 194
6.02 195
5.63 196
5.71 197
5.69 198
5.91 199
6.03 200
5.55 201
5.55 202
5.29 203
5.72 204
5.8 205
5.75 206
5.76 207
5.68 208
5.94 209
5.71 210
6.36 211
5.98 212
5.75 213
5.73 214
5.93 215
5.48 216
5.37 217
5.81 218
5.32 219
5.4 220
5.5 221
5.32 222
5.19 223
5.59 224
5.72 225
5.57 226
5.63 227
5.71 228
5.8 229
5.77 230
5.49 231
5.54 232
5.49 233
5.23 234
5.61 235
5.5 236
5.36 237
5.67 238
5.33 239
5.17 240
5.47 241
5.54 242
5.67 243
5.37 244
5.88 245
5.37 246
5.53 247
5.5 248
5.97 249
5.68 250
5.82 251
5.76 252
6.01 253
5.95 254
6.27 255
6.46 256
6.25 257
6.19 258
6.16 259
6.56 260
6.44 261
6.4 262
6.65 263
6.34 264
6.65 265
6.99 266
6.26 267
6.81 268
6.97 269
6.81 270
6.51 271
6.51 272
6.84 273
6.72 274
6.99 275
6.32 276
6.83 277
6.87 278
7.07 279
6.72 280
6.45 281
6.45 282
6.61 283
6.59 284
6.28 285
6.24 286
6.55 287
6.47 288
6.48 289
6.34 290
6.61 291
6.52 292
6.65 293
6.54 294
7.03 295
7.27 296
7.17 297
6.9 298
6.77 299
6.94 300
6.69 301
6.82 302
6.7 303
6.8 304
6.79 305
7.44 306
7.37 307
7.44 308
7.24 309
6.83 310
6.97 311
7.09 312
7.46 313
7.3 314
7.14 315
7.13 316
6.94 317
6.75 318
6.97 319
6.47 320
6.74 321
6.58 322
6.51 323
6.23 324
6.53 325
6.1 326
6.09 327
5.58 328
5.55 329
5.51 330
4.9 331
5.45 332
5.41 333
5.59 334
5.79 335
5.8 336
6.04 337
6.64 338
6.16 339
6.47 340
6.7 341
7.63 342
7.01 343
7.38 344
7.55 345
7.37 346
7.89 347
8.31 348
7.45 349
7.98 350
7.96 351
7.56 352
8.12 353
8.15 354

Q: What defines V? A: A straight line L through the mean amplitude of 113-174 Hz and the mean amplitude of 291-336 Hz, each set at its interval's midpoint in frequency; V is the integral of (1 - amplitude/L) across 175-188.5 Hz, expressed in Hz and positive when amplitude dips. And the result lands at 1.3 Hz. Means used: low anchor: 6.43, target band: 5.84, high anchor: 6.6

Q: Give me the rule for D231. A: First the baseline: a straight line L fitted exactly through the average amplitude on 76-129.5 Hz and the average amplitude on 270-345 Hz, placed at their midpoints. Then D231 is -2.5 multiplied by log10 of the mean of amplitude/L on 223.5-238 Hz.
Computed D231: 0.16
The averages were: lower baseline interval 6.19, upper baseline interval 6.62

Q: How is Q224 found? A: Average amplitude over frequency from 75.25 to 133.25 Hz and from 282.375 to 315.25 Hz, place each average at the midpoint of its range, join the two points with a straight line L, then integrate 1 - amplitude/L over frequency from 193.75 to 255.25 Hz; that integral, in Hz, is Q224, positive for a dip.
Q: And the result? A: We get 8.86 Hz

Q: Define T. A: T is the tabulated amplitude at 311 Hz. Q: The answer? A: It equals 6.97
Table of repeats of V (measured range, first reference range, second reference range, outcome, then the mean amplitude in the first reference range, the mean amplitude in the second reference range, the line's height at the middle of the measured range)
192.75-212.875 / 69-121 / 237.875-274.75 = 1.10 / 6.03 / 6.13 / 6.1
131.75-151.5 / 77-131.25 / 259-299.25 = -0.96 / 6.21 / 6.65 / 6.31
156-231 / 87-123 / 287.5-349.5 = 6.87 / 6.22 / 6.69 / 6.41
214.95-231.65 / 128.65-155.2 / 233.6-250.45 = 0.50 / 6.61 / 5.52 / 5.73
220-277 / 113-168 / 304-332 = 5.21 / 6.45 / 6.63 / 6.56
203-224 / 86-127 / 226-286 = 1.66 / 6.25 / 6.11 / 6.15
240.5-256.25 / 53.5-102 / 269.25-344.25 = 1.55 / 5.71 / 6.61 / 6.38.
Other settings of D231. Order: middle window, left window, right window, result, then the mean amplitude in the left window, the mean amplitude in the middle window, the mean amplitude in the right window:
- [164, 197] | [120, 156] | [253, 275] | 0.12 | 6.6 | 5.89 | 6.51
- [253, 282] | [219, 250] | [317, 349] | -0.13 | 5.53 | 6.56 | 6.47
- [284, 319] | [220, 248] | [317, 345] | -0.14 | 5.52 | 6.87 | 6.28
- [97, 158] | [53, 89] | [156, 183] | -0.10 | 5.53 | 6.45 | 6.12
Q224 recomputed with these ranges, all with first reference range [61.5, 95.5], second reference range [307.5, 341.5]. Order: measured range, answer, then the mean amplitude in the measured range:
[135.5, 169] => -3.1 Hz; 6.47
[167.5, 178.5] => -0.2 Hz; 6.1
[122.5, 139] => -1.9 Hz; 6.53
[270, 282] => -0.8 Hz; 6.71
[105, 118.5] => -0.7 Hz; 6.12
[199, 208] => 0.6 Hz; 5.69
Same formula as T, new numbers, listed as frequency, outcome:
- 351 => 7.96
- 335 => 5.79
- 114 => 6.16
